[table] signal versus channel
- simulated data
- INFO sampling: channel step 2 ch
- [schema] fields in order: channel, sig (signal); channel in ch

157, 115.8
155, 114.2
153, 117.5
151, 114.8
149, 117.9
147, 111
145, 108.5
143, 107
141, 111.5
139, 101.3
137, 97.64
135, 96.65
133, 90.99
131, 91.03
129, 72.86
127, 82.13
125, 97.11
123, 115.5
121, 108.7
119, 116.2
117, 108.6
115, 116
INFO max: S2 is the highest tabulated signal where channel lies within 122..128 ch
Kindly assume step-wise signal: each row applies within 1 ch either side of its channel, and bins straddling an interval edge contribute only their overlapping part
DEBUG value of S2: 115.5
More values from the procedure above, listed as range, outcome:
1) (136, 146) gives 111.5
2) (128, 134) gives 91.03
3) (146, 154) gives 117.9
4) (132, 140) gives 101.3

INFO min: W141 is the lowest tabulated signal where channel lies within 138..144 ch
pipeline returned 101.3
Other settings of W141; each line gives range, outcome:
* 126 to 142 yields 72.86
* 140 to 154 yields 107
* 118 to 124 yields 108.7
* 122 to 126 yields 97.11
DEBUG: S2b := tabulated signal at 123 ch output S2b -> 115.5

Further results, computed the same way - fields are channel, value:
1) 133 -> 90.99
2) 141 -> 111.5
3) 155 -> 114.2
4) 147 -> 111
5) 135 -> 96.65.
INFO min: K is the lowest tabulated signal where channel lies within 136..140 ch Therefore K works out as 97.64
